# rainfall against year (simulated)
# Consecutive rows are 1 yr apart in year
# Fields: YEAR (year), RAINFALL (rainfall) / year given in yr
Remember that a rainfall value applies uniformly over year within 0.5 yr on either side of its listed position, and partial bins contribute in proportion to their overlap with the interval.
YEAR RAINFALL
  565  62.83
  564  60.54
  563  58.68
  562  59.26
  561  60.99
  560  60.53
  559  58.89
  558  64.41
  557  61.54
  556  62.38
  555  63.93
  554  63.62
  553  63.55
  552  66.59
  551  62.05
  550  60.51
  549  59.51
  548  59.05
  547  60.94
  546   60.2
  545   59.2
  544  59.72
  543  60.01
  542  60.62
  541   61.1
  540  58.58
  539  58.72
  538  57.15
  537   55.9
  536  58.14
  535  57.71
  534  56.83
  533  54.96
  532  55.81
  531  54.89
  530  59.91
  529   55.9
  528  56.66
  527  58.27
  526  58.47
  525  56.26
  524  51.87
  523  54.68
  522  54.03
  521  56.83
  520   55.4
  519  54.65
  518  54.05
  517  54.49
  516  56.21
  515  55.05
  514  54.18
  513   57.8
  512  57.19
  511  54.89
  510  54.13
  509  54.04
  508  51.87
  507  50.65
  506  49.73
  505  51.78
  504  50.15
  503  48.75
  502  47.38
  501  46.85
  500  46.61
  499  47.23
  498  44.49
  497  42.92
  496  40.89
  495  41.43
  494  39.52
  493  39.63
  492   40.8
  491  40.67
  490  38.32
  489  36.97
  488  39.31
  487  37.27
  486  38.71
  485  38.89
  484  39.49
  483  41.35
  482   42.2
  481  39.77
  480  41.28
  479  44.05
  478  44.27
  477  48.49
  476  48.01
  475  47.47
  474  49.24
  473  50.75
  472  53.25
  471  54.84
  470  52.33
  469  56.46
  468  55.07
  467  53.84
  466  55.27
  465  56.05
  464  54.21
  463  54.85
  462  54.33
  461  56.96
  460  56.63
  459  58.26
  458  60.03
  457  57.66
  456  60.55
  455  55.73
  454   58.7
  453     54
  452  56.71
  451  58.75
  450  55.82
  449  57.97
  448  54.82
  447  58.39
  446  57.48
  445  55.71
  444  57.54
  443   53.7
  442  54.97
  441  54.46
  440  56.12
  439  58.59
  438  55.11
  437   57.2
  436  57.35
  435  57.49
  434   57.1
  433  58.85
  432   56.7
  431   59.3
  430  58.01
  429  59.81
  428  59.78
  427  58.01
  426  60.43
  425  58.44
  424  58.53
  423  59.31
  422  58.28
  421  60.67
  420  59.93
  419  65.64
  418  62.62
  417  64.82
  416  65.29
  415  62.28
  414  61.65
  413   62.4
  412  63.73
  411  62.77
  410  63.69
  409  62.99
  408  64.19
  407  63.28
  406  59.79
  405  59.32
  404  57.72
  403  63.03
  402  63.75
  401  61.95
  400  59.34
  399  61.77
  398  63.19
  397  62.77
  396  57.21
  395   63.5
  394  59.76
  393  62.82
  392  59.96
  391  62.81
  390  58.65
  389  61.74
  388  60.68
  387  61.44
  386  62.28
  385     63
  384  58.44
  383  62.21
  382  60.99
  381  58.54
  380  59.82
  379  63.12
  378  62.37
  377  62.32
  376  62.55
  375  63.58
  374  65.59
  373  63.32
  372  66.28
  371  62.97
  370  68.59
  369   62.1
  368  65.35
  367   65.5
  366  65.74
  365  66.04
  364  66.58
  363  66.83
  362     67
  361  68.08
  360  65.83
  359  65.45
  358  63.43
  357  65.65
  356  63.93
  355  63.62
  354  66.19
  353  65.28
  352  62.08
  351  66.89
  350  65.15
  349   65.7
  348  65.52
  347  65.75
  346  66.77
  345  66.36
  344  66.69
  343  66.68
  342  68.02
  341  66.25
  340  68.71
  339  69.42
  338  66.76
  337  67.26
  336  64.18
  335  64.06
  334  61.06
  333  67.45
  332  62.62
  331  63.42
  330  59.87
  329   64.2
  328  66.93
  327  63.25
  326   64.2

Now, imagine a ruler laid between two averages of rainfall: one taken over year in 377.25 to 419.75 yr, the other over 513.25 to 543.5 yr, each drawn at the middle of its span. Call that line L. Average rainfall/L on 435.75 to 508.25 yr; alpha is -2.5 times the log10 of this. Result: 0.17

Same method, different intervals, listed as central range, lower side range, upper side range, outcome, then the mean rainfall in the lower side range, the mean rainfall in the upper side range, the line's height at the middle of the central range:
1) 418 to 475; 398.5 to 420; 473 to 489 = -0.10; 62.4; 42.7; 52.2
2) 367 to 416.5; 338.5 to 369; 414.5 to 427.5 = 0.02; 66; 61.1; 63.2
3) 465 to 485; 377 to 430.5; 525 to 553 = 0.24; 61.3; 58.8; 60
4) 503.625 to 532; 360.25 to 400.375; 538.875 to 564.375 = 0.12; 62.9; 61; 61.4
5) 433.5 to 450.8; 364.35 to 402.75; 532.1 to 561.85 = 0.09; 62.4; 60.2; 61.6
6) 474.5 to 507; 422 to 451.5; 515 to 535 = 0.29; 57.5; 55.8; 56.5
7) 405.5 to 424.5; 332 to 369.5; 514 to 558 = 0.02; 65.7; 58.3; 63.1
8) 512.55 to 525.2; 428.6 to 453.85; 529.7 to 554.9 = 0.07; 56.9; 59.5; 58.9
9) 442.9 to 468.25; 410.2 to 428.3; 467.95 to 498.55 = -0.10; 61.4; 44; 51.5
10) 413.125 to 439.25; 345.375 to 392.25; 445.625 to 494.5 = -0.07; 63.9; 49.9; 56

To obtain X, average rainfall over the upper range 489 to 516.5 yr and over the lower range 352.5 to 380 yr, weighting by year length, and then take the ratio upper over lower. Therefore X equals 0.7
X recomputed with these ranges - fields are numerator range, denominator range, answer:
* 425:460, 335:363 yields 0.87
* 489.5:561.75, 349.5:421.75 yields 0.87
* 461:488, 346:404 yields 0.76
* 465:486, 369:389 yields 0.76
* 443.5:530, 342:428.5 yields 0.81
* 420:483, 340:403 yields 0.86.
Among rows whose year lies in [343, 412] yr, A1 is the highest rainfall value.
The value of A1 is 68.59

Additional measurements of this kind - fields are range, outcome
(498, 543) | 61.1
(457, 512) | 60.03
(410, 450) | 65.64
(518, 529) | 58.47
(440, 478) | 60.55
